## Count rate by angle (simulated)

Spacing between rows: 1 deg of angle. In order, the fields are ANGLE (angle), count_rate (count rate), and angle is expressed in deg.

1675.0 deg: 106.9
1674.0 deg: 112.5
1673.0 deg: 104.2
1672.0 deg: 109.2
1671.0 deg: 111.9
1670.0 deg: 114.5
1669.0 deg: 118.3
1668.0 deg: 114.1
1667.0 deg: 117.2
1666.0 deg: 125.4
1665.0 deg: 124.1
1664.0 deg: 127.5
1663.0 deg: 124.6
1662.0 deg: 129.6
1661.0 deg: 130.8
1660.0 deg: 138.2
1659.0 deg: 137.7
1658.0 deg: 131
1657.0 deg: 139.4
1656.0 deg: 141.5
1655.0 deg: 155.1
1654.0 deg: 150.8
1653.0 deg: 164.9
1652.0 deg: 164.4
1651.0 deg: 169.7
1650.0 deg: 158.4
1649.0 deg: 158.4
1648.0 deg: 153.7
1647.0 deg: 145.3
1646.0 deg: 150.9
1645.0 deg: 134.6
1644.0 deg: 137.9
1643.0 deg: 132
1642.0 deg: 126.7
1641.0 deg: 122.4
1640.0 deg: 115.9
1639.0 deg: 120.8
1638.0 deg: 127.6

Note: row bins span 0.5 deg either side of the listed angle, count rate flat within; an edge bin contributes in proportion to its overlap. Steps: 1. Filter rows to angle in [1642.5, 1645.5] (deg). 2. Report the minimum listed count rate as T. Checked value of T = 132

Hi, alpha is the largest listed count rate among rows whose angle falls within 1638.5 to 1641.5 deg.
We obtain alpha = 122.4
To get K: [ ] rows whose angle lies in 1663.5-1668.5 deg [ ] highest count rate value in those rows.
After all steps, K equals 127.5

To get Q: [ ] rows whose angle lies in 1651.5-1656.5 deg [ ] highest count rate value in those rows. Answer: 164.9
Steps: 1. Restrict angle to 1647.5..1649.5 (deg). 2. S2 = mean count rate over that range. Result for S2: 156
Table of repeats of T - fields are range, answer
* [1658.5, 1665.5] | 124.1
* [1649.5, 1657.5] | 139.4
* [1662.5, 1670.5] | 114.1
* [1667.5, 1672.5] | 109.2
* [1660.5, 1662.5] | 129.6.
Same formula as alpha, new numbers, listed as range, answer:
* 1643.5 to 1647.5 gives 150.9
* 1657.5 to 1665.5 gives 138.2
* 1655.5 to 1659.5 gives 141.5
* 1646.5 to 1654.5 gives 169.7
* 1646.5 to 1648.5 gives 153.7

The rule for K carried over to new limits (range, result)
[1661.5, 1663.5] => 129.6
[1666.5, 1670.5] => 118.3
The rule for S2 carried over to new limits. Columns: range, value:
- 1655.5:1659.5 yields 137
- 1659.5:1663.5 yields 131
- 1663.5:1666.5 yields 126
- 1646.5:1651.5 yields 157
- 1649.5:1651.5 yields 164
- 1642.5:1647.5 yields 140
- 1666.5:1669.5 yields 117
